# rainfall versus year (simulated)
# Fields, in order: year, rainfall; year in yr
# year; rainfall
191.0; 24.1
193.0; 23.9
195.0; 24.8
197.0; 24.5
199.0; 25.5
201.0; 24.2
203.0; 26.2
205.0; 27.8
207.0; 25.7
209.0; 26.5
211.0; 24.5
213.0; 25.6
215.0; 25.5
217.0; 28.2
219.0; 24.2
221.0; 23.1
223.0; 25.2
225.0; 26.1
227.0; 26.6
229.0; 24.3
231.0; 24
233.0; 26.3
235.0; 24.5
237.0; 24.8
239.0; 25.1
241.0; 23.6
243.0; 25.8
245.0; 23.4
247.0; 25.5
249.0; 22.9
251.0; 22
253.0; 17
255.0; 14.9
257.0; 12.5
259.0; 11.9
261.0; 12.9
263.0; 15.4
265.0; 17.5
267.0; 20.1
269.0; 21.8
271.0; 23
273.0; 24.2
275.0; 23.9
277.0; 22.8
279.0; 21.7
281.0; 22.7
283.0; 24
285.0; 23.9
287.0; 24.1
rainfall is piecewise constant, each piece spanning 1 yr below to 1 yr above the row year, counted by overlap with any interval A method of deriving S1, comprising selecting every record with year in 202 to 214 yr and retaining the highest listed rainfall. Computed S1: 27.8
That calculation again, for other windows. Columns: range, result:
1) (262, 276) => 24.2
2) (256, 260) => 12.5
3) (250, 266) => 22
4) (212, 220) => 28.2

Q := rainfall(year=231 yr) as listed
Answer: 24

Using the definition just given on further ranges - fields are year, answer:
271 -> 23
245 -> 23.4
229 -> 24.3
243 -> 25.8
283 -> 24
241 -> 23.6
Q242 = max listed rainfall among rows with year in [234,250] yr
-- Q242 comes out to 25.8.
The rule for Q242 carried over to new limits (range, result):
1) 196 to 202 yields 25.5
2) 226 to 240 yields 26.6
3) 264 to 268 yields 20.1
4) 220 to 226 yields 26.1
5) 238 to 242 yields 25.1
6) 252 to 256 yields 17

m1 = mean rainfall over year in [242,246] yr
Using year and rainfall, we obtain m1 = 24.6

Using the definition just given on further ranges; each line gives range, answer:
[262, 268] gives 17.7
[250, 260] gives 15.7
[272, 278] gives 23.6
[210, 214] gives 25.1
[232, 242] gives 24.9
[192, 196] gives 24.4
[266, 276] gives 22.6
